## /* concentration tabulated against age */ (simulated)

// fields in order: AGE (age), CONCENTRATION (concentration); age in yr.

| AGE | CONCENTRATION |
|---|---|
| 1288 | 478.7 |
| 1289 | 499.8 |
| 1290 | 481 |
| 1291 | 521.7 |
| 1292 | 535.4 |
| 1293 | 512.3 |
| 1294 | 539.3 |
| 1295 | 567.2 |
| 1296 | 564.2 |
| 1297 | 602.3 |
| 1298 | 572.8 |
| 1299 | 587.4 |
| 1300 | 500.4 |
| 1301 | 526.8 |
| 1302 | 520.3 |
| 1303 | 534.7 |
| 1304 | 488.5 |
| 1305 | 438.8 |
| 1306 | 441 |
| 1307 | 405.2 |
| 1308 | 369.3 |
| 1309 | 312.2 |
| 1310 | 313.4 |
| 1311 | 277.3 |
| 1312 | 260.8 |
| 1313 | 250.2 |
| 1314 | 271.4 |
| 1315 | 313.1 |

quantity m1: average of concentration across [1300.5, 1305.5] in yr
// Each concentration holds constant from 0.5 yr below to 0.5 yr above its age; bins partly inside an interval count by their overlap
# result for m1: 502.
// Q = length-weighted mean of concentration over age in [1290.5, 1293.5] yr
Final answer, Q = 523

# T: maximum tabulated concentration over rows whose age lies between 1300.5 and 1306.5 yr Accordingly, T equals 534.7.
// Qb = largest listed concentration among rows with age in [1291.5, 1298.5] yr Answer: 602.3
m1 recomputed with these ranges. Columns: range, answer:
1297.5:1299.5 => 580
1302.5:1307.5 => 462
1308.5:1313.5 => 283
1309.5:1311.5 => 295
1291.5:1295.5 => 539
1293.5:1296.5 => 557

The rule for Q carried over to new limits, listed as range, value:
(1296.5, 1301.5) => 558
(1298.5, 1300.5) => 544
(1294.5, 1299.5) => 579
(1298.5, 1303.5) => 534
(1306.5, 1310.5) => 350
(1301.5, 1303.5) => 528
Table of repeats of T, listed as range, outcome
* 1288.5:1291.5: 521.7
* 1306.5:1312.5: 405.2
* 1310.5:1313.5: 277.3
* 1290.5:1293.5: 535.4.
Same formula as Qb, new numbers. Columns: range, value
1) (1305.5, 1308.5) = 441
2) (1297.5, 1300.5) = 587.4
